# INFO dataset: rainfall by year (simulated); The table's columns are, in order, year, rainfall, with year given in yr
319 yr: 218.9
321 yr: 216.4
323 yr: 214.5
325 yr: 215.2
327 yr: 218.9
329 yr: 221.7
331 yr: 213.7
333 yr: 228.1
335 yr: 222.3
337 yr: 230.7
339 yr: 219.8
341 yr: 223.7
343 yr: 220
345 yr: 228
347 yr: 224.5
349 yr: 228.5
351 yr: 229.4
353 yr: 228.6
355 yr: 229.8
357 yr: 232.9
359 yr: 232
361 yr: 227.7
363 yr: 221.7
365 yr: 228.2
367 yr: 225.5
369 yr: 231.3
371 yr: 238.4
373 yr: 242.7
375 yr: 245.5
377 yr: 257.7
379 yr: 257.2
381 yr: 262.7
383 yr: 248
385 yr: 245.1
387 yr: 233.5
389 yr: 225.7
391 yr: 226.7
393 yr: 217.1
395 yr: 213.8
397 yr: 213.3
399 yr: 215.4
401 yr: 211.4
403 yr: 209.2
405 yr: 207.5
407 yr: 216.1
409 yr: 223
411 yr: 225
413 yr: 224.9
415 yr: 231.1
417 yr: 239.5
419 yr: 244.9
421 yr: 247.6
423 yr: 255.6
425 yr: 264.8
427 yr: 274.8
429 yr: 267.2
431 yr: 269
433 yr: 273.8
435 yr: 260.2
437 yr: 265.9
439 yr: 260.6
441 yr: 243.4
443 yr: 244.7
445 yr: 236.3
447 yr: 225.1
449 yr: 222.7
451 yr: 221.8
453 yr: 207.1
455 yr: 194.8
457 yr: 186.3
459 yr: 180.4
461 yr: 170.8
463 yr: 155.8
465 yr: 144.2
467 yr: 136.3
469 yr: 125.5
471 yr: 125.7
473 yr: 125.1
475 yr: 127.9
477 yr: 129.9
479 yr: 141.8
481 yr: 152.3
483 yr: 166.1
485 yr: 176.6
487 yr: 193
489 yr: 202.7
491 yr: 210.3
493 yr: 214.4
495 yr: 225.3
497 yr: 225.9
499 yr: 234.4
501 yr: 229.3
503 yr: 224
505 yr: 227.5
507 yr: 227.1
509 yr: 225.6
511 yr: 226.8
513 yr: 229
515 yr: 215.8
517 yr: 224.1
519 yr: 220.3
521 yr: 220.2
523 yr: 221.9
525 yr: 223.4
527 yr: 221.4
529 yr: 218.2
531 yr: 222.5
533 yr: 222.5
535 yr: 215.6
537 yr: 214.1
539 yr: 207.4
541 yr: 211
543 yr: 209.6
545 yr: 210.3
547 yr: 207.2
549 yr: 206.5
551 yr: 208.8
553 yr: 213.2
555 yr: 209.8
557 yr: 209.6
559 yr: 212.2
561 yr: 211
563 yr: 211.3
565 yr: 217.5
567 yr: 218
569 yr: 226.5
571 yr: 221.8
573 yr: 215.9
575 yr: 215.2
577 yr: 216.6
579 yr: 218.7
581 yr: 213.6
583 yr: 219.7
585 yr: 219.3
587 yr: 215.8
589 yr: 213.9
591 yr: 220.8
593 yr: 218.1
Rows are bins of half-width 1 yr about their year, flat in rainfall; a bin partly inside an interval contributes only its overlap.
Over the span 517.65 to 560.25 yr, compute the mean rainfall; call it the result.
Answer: 215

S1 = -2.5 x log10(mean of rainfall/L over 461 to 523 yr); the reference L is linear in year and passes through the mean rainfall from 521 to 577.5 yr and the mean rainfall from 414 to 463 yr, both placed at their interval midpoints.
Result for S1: 0.19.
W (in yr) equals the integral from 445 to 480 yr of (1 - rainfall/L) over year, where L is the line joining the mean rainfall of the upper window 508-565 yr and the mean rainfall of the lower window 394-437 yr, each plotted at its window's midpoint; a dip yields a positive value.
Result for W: 9.4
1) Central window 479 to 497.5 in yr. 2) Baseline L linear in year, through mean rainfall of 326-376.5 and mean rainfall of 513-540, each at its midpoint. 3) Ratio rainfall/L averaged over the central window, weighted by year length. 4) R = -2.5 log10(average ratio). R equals 0.15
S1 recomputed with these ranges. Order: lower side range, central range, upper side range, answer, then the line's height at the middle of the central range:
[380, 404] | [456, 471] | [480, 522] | 0.369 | 218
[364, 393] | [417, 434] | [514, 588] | -0.122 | 233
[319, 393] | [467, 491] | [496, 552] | 0.404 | 222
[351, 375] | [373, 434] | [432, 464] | -0.054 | 227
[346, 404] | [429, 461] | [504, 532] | -0.022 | 227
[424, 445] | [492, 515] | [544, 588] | 0.051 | 237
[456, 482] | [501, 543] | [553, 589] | -0.211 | 182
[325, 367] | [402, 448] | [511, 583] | -0.104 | 222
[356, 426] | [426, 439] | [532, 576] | -0.176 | 228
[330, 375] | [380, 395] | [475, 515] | -0.066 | 222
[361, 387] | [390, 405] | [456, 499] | 0.049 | 225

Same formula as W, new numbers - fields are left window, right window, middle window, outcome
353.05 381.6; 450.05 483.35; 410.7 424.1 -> -2.85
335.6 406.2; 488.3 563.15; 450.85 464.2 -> 2.25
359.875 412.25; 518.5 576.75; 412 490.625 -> 6.52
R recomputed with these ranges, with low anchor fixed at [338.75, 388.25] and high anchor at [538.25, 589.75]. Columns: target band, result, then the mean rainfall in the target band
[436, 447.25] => -0.10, 247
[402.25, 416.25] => 0.05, 220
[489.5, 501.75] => -0.01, 222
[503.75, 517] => -0.03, 225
